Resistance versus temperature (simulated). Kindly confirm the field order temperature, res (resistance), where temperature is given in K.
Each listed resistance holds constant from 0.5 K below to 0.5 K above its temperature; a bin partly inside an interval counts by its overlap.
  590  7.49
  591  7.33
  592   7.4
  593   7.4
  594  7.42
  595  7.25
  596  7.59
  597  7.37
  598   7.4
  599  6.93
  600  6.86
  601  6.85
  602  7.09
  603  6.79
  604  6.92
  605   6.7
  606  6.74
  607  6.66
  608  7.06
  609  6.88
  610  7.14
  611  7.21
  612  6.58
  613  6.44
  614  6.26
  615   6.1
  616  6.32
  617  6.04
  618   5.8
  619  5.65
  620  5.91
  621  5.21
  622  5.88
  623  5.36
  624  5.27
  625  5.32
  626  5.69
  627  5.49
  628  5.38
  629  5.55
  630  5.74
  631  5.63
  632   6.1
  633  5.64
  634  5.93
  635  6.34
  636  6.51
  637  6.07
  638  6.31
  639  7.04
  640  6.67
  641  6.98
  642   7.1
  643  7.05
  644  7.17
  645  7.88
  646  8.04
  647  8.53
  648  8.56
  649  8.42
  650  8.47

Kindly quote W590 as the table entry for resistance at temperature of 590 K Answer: 7.49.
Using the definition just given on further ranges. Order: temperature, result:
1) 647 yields 8.53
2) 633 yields 5.64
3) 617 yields 6.04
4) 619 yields 5.65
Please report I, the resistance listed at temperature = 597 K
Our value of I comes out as 7.37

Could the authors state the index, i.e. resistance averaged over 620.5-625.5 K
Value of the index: 5.41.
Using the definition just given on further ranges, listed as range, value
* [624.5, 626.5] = 5.51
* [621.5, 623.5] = 5.62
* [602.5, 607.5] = 6.76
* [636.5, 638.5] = 6.19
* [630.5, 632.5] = 5.87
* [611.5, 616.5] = 6.34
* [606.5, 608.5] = 6.86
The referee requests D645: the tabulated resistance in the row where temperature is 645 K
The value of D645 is 7.88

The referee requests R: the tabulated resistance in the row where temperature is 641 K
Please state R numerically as 6.98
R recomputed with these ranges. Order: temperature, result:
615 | 6.1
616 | 6.32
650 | 8.47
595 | 7.25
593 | 7.4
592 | 7.4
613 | 6.44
